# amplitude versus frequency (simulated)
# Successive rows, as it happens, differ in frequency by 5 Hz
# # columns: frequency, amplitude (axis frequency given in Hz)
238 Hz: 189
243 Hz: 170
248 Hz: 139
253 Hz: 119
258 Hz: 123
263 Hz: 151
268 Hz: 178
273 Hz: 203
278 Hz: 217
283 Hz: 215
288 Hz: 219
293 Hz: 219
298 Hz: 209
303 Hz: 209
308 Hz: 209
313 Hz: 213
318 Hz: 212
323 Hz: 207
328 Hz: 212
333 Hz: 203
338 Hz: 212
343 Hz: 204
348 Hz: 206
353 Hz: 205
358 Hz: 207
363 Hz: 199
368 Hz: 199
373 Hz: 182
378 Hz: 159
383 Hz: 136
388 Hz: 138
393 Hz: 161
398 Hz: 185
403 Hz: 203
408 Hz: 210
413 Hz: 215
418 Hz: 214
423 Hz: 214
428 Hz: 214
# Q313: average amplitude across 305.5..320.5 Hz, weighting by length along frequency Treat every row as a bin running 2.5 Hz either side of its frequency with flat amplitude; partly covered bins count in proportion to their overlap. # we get 211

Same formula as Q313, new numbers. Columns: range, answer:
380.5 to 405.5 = 165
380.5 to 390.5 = 137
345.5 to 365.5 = 204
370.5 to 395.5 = 155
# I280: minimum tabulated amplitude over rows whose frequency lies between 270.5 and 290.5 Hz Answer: 203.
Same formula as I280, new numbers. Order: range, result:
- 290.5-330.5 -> 207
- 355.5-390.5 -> 136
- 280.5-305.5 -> 209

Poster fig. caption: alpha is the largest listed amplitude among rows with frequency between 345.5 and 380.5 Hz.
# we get 207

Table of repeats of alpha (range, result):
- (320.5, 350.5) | 212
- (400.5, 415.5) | 215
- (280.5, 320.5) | 219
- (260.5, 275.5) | 203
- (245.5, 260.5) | 139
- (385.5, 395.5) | 161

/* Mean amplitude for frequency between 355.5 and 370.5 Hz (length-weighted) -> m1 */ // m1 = 202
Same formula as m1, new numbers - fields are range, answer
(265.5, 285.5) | 203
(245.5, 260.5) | 127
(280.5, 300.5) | 216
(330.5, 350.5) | 206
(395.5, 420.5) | 205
